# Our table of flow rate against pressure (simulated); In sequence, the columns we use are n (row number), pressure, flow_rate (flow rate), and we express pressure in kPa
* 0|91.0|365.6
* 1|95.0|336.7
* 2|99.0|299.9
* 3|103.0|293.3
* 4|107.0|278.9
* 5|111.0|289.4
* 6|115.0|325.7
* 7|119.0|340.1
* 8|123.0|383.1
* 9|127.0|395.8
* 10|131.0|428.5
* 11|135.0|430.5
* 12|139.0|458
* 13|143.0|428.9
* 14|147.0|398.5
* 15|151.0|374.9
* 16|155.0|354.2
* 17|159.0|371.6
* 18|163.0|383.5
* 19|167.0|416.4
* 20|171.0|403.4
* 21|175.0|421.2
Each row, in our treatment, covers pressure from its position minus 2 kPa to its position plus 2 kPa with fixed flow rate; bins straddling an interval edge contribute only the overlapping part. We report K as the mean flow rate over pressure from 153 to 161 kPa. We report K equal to 363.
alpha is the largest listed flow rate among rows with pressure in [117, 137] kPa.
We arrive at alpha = 430.5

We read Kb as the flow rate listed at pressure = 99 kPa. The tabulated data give 299.9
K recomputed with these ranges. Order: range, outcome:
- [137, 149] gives 428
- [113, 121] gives 333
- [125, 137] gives 418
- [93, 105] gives 310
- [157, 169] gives 390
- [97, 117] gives 297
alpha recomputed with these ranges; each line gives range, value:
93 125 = 383.1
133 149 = 458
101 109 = 293.3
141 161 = 428.9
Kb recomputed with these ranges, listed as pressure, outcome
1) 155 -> 354.2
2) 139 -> 458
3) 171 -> 403.4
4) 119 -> 340.1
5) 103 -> 293.3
